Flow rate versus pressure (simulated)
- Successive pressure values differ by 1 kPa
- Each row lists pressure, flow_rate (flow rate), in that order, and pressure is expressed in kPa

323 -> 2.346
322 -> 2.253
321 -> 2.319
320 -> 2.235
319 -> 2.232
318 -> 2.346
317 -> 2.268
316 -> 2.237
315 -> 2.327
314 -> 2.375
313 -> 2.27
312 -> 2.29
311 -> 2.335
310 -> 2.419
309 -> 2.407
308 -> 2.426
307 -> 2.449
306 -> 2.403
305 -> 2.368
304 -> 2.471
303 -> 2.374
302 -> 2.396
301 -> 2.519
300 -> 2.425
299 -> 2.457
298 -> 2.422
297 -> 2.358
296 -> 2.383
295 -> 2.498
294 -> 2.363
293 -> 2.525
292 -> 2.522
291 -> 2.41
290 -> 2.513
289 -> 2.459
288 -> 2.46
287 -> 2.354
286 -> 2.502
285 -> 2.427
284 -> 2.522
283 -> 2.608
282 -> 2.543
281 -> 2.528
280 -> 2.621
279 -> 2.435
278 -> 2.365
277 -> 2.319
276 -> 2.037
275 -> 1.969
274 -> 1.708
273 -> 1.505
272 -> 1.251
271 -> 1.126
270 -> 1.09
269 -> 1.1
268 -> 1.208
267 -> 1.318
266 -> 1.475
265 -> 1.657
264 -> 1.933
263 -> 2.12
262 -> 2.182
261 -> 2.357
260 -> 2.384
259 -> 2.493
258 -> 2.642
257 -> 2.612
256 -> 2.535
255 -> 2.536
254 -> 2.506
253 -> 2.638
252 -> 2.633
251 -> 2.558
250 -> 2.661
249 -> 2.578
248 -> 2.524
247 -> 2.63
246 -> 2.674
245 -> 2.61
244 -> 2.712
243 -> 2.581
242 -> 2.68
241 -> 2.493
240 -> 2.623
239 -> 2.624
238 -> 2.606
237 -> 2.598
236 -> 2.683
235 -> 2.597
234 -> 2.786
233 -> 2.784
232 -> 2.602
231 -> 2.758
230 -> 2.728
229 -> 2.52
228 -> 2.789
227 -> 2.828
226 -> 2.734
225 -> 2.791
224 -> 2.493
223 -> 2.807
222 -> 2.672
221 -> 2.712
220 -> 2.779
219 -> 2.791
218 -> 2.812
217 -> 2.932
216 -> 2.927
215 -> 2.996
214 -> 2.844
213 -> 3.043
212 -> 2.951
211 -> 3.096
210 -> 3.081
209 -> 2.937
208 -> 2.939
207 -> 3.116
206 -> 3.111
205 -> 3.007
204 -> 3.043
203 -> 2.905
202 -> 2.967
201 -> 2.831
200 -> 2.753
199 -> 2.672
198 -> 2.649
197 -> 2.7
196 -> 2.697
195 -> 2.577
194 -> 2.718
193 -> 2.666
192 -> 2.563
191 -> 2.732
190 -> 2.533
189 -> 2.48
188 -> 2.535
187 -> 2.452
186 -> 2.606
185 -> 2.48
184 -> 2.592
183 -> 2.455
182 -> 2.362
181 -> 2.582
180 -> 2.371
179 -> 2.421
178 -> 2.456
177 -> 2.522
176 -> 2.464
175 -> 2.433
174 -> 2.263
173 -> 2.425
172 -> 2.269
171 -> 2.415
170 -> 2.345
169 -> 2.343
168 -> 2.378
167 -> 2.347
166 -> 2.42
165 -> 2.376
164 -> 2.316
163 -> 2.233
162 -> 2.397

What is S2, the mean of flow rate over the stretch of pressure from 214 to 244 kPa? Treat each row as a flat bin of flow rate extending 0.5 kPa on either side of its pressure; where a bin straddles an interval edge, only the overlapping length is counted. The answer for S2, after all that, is 2.72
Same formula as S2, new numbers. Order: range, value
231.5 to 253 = 2.63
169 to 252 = 2.68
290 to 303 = 2.44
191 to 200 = 2.66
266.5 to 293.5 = 2.09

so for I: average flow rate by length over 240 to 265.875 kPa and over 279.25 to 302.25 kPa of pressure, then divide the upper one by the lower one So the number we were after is 1.00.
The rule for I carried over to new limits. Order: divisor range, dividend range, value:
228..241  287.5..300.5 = 0.92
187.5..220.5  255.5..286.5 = 0.72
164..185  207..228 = 1.19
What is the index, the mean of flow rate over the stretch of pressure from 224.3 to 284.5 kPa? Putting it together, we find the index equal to 2.35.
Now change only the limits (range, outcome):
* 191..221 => 2.86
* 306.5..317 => 2.35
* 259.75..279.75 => 1.78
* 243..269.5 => 2.29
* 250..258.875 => 2.58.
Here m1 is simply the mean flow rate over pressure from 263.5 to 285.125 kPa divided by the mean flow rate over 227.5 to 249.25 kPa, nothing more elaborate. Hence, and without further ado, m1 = 0.71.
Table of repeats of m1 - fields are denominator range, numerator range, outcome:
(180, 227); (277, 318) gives 0.88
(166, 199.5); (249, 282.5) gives 0.84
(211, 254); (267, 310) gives 0.82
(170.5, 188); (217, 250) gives 1.09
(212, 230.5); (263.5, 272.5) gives 0.48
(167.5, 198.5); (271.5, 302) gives 0.93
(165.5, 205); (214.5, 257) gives 1.05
